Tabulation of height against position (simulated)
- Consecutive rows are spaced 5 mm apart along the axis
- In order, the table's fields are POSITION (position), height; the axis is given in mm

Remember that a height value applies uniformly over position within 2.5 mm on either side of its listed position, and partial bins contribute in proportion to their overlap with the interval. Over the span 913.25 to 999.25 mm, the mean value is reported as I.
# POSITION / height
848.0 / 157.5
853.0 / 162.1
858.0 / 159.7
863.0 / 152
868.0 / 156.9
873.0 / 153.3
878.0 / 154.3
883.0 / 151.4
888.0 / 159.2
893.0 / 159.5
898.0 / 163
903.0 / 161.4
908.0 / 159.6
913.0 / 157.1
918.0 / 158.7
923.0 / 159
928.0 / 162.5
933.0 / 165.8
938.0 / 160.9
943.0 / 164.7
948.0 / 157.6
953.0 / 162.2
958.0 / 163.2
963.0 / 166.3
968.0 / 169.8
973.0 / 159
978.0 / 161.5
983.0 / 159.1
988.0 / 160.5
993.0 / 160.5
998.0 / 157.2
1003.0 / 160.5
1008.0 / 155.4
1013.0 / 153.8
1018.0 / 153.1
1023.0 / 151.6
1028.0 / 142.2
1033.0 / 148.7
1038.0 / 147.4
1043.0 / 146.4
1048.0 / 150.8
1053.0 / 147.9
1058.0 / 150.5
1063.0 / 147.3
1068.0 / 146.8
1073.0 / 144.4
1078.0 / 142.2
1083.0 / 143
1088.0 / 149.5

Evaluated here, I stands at 162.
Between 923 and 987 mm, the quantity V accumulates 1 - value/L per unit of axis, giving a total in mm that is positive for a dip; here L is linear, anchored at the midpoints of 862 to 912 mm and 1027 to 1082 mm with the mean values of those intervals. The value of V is -4.0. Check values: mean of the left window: 157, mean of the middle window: 163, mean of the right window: 147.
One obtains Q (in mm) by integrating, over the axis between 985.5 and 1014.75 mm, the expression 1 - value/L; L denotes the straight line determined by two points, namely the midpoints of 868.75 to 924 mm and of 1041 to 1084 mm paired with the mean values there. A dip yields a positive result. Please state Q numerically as -1.40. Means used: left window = 158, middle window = 158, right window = 147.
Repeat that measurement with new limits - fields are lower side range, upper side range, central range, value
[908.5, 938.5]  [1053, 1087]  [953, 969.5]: -0.9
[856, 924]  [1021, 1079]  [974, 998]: -1.4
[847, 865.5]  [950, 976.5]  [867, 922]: 0.8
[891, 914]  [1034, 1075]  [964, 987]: -1.2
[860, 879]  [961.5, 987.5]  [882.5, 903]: -0.4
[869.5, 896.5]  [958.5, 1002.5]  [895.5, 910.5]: -0.4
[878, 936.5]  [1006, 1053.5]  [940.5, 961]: -0.8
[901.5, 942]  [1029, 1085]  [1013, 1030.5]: 0.1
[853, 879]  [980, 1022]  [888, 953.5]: -1.8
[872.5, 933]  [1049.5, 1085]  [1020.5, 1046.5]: 0.2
